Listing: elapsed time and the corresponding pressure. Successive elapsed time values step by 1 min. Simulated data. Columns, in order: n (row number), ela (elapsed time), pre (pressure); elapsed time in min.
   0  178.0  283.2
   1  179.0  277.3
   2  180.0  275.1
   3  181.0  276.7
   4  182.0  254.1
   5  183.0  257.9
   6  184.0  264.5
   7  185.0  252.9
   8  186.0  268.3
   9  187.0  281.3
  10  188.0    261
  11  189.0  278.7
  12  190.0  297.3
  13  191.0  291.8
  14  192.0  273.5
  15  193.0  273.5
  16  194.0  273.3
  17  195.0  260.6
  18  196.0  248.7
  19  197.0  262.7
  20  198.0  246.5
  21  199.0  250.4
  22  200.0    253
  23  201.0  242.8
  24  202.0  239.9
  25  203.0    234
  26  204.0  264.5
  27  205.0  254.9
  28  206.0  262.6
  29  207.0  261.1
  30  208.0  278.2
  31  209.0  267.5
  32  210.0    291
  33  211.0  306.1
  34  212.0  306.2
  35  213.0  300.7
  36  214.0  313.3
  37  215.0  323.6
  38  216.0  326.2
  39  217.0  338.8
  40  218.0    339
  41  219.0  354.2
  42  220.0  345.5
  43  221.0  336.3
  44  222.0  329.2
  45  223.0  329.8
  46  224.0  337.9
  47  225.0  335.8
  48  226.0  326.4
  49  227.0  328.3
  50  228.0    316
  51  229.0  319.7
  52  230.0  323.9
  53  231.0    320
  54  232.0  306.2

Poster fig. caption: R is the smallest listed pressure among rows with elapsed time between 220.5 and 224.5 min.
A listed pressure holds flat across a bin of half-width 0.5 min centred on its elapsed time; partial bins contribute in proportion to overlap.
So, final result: 329.2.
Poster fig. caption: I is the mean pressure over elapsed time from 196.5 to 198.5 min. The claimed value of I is 255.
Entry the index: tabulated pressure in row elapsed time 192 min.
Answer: 273.5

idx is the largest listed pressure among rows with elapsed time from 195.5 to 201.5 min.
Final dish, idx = 262.7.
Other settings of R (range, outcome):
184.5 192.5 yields 252.9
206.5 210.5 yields 261.1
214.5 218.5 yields 323.6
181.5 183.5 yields 254.1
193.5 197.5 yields 248.7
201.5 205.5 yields 234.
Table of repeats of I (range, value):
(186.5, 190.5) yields 280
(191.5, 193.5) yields 274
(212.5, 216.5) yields 316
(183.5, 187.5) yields 267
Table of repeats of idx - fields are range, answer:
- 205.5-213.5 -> 306.2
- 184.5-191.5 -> 297.3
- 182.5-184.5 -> 264.5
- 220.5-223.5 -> 336.3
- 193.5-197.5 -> 273.3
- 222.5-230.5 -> 337.9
